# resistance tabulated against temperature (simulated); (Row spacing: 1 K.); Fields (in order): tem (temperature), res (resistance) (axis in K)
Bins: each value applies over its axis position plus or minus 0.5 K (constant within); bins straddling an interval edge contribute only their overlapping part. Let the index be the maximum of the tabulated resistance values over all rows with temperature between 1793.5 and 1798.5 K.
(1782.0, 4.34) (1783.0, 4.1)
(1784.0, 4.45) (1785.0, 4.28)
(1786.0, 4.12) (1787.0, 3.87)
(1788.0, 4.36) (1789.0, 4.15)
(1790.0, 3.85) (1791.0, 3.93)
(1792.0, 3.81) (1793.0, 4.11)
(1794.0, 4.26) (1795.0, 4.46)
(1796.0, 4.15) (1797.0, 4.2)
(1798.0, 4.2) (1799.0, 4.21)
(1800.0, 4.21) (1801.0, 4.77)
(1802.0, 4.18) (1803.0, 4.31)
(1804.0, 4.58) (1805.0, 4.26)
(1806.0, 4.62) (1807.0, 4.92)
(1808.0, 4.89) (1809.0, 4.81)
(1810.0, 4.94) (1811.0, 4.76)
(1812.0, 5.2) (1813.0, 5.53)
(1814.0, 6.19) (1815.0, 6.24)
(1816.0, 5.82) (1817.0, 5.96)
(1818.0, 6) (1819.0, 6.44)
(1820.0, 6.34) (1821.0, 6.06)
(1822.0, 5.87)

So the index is 4.46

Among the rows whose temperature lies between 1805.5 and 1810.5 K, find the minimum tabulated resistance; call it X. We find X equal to 4.62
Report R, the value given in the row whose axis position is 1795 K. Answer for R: 4.46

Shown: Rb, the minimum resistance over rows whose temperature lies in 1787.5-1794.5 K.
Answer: 3.81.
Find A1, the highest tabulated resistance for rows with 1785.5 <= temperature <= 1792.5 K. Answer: 4.36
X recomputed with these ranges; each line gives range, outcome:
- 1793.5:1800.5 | 4.15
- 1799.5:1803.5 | 4.18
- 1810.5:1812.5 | 4.76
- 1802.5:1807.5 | 4.26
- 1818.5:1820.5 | 6.34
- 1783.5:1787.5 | 3.87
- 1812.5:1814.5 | 5.53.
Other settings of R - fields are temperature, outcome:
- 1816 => 5.82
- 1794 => 4.26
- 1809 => 4.81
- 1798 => 4.2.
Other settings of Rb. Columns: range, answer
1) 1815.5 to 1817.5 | 5.82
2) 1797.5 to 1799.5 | 4.2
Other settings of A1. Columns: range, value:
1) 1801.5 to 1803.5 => 4.31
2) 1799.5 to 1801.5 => 4.77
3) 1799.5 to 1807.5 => 4.92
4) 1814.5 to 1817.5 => 6.24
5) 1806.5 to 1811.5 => 4.94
